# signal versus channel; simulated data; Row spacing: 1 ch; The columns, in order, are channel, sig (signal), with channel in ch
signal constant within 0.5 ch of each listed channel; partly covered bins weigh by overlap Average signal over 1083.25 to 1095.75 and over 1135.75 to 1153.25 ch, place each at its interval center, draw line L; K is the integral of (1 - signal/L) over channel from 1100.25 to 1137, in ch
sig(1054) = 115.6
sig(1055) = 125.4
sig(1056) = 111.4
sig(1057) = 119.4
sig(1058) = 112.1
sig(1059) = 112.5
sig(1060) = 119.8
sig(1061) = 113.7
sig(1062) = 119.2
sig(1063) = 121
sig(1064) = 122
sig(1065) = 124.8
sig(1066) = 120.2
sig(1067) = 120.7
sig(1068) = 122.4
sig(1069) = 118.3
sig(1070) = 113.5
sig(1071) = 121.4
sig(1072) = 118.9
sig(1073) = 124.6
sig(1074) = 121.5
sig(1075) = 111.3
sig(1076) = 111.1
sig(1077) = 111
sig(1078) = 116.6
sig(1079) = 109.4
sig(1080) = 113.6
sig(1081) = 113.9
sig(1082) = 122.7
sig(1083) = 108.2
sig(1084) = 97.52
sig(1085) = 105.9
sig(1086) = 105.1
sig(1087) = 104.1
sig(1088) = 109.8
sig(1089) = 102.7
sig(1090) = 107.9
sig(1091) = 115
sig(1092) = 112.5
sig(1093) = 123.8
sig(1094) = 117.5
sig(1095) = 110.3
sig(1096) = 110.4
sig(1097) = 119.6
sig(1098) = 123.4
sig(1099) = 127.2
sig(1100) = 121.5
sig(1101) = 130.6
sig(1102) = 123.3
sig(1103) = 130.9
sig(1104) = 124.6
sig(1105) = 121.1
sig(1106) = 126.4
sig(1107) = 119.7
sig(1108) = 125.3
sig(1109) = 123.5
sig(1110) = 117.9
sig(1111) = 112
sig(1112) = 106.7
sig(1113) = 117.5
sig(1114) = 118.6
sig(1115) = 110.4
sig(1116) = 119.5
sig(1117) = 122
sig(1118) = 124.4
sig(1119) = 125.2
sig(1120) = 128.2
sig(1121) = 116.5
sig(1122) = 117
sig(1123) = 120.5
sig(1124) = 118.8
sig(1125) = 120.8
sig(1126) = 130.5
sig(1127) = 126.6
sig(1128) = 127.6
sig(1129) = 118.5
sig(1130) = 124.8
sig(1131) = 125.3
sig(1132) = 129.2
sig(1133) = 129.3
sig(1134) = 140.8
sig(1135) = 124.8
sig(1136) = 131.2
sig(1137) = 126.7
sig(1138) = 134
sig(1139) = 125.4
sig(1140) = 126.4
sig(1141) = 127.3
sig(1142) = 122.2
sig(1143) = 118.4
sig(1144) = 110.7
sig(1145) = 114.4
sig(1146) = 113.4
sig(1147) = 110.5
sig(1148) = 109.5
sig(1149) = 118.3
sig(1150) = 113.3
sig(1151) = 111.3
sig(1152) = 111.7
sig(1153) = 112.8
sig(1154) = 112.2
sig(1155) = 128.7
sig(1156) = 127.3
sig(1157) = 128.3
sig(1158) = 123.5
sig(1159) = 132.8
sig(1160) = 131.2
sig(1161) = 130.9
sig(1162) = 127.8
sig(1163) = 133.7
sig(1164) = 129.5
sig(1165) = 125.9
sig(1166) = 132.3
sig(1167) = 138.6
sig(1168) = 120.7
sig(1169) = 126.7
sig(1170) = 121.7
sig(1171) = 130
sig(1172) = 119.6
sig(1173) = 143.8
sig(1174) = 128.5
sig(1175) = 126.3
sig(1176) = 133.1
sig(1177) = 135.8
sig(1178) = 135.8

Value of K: -2.8 ch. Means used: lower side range 109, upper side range 119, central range 123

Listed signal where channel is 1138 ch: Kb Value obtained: 134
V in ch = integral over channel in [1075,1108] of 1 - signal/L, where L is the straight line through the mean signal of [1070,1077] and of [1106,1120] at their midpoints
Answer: 0.7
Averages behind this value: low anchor 117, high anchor 119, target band 116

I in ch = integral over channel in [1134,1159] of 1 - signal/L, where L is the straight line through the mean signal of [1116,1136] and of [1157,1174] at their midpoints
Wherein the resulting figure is 1.2 ch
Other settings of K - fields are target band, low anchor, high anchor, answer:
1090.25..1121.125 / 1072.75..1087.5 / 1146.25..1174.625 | -1.2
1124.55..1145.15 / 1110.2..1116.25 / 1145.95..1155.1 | -2.2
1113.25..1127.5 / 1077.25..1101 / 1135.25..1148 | -0.4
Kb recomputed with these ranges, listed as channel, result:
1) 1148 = 109.5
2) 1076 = 111.1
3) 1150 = 113.3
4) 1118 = 124.4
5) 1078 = 116.6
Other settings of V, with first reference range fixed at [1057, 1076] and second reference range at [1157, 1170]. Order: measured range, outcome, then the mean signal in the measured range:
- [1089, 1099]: 0.5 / 116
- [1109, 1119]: 0.5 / 117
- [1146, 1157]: 1.0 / 116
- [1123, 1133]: 0.0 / 125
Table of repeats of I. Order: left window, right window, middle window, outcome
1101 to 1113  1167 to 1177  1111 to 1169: 1.0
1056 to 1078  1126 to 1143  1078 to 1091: 1.2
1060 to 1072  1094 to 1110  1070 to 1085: 0.8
